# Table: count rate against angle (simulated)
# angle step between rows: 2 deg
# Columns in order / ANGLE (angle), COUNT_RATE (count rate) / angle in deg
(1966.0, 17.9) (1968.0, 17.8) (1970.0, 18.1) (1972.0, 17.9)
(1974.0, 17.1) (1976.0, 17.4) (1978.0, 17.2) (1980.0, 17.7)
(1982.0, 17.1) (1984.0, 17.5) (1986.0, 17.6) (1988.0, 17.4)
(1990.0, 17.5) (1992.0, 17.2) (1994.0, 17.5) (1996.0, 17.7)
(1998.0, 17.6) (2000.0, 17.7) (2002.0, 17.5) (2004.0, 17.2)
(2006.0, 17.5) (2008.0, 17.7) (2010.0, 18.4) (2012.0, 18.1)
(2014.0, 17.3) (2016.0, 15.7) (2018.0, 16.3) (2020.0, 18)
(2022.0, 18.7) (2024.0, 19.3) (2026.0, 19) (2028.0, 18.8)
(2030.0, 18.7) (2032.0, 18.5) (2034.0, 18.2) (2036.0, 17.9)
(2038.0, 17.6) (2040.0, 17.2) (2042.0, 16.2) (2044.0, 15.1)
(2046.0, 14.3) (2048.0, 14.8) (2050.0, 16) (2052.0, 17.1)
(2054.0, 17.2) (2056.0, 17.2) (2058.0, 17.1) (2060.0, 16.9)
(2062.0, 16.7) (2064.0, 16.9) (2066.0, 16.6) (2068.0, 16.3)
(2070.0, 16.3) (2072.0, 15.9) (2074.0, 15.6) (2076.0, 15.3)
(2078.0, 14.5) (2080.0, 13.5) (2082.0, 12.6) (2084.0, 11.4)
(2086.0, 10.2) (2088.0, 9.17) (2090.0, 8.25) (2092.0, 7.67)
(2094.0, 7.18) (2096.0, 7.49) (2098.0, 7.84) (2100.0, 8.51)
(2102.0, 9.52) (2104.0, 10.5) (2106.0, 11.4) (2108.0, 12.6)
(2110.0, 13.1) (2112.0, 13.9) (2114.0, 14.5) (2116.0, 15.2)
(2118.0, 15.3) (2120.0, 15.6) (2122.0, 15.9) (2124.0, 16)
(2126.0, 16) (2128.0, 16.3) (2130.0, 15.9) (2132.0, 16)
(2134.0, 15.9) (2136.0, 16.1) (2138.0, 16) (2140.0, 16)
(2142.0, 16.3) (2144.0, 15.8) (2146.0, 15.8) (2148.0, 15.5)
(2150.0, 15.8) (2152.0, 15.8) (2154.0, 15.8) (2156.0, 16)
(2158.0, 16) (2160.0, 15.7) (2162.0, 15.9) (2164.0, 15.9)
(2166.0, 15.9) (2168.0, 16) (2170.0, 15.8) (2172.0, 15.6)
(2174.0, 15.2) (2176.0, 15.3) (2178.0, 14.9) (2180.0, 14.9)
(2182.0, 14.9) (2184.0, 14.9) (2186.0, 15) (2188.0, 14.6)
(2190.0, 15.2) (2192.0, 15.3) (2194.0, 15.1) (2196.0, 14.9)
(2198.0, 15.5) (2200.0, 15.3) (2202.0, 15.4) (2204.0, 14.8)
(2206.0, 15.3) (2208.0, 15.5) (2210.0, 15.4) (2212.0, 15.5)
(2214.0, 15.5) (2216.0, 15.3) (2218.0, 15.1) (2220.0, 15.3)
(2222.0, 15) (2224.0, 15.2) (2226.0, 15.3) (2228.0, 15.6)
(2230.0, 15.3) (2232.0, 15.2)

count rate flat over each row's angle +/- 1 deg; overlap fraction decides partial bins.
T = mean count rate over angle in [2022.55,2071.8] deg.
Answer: 17.1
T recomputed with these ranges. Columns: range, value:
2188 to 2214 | 15.2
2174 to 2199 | 15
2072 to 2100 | 10.9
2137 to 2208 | 15.5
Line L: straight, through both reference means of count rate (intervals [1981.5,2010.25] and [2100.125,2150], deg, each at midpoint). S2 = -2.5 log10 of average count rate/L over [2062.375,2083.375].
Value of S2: 0.04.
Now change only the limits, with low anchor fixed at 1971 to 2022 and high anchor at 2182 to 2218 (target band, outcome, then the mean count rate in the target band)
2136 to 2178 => -0.01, 15.8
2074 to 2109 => 0.48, 10.6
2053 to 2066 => -0.01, 17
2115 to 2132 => 0.02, 15.8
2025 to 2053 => -0.01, 17.1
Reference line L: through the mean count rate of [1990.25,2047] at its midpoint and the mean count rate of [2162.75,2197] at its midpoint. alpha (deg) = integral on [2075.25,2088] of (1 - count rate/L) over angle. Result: 3.1 deg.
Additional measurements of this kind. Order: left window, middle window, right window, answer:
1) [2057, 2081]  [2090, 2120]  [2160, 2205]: 8.83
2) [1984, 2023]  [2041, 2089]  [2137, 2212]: 4.78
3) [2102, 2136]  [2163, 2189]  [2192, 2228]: -0.54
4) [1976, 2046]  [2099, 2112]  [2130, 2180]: 4.14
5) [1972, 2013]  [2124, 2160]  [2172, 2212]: -0.43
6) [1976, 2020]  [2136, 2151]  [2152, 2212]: -0.08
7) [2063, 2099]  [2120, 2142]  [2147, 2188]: -2.82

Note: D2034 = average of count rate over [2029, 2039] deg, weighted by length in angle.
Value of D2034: 18.2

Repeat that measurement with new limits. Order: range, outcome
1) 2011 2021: 17.1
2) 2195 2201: 15.2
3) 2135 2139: 16.1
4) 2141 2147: 16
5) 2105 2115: 13.1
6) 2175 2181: 15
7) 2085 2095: 8.49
